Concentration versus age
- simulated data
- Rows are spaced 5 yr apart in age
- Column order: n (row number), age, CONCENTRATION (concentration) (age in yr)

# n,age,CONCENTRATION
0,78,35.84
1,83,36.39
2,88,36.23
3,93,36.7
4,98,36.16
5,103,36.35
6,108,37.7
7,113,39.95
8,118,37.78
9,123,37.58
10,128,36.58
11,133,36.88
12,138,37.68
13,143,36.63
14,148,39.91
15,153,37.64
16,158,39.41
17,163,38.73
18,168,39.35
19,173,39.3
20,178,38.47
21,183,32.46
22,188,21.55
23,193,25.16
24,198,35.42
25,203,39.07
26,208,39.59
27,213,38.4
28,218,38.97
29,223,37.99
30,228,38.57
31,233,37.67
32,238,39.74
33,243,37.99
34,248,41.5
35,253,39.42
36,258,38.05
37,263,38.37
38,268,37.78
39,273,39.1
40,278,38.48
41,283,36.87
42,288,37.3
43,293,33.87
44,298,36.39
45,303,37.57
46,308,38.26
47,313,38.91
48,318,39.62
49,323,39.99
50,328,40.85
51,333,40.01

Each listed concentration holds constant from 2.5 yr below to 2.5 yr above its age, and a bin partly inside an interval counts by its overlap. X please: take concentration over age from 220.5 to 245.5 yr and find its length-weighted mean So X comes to 38.4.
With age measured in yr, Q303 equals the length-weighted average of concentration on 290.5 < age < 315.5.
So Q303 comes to 37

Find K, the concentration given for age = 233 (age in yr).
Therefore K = 37.67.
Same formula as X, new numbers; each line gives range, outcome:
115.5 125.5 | 37.7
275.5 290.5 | 37.5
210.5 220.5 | 38.7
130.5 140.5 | 37.3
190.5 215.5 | 35.5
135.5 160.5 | 38.3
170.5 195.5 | 31.4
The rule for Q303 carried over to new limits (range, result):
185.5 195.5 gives 23.4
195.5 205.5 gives 37.2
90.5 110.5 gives 36.7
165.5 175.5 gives 39.3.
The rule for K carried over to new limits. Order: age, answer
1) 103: 36.35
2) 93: 36.7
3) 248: 41.5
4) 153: 37.64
